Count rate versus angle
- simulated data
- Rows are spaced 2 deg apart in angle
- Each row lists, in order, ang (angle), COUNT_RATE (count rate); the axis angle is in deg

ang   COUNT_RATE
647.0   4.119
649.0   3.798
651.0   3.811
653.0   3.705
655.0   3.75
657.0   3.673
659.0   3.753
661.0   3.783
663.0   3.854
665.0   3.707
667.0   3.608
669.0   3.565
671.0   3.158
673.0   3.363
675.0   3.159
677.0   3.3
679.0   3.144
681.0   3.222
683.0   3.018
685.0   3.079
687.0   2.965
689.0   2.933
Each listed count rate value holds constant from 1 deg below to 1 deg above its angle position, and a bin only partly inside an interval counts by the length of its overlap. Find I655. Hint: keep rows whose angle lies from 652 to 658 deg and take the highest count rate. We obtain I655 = 3.75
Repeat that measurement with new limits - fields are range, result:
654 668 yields 3.854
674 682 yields 3.3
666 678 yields 3.608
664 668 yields 3.707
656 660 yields 3.753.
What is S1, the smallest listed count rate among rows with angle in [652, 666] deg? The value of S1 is 3.673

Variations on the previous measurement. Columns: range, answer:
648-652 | 3.798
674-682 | 3.144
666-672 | 3.158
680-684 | 3.018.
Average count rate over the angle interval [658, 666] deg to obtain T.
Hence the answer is 3.77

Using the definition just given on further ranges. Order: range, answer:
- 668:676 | 3.31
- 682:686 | 3.05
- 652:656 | 3.73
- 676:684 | 3.17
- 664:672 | 3.51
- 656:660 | 3.71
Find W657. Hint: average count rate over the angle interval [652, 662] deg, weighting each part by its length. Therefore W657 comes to 3.73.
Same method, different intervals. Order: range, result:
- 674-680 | 3.2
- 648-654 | 3.77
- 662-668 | 3.72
